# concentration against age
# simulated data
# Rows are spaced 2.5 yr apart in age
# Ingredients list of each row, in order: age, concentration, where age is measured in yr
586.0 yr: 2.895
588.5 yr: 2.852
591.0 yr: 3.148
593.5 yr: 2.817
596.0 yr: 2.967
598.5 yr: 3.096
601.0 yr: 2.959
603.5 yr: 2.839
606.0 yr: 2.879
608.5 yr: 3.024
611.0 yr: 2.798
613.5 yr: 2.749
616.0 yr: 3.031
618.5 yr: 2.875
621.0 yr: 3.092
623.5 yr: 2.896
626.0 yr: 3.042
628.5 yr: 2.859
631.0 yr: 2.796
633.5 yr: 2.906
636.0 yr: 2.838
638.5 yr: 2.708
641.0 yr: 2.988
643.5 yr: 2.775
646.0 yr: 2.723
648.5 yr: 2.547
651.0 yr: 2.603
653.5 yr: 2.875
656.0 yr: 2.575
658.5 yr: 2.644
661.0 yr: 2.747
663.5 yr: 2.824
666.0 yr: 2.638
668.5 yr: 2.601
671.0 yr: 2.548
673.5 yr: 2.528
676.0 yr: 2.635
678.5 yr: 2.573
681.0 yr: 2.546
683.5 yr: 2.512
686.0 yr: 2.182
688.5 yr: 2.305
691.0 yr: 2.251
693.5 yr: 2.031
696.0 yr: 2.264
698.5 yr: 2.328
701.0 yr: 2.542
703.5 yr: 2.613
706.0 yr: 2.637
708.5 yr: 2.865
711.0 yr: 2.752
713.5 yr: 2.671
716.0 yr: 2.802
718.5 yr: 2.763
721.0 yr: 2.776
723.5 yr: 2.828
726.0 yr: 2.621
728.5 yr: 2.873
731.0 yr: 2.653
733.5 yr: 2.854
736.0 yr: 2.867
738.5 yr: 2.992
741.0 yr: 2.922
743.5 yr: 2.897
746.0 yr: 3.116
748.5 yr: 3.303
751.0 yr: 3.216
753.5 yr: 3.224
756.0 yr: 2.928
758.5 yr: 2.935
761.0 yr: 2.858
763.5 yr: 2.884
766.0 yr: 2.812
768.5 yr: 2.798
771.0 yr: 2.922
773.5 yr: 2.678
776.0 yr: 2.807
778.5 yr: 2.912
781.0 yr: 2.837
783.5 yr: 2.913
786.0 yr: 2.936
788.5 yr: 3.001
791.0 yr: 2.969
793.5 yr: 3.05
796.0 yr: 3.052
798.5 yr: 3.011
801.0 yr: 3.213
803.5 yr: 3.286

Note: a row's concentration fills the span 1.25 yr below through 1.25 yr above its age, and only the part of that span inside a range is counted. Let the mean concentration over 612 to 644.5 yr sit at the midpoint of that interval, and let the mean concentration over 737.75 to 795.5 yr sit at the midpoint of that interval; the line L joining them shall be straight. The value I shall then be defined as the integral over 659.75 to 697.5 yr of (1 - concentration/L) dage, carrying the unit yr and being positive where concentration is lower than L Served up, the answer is 5.6 yr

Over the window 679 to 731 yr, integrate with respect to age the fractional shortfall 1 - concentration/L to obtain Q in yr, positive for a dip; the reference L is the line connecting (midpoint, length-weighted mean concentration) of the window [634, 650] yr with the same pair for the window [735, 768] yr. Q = 6.1 yr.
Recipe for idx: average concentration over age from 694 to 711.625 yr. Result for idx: 2.54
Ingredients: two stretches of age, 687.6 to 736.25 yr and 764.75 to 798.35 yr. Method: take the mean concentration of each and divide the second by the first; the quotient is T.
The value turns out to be 1.11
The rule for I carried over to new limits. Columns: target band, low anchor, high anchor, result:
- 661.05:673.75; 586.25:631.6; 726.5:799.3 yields 1.2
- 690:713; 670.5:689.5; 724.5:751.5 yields 1.4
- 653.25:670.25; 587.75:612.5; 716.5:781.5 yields 1.4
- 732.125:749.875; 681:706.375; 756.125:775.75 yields -2.1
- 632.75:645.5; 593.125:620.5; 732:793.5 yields 0.4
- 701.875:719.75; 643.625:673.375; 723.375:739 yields 0.3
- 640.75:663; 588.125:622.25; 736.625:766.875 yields 1.9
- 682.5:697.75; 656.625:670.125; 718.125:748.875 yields 2.8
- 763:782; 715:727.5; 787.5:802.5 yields 0.9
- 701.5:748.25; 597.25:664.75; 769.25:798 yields 1.2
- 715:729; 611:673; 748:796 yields 0.5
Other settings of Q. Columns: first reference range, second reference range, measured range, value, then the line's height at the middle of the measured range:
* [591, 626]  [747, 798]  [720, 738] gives 0.97 yr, 2.95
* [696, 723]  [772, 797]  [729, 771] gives -2.32 yr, 2.8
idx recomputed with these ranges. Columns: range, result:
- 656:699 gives 2.49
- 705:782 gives 2.87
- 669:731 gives 2.56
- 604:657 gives 2.84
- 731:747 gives 2.92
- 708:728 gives 2.76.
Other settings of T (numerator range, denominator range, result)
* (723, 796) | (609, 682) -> 1.06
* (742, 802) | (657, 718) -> 1.17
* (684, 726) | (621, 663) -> 0.91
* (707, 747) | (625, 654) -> 1.01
